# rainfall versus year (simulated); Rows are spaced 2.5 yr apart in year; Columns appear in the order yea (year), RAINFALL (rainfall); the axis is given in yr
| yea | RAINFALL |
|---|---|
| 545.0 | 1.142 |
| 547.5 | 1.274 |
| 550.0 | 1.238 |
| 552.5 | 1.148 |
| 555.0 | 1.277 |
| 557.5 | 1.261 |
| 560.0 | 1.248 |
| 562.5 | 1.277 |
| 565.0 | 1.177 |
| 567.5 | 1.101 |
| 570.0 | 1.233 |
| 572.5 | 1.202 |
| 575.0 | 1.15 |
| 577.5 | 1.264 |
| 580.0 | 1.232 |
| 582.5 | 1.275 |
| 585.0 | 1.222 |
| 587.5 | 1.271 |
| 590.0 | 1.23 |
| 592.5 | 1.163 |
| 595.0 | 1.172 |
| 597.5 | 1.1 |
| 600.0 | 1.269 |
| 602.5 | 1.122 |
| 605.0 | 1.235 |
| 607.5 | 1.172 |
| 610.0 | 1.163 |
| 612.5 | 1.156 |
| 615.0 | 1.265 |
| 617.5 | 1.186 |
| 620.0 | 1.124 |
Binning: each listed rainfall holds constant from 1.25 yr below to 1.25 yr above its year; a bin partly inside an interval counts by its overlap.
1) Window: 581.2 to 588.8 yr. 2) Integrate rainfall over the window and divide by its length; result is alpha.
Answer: 1.26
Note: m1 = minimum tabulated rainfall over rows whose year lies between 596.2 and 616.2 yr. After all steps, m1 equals 1.1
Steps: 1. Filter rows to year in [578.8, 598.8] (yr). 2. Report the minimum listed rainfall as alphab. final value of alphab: 1.1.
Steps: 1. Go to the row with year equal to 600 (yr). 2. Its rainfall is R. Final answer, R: 1.269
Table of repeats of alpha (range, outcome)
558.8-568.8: 1.2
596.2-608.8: 1.18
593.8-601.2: 1.18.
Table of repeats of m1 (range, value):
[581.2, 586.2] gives 1.222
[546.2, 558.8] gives 1.148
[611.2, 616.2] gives 1.156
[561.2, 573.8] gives 1.101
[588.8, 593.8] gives 1.163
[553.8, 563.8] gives 1.248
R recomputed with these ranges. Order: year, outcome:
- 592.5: 1.163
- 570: 1.233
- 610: 1.163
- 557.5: 1.261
